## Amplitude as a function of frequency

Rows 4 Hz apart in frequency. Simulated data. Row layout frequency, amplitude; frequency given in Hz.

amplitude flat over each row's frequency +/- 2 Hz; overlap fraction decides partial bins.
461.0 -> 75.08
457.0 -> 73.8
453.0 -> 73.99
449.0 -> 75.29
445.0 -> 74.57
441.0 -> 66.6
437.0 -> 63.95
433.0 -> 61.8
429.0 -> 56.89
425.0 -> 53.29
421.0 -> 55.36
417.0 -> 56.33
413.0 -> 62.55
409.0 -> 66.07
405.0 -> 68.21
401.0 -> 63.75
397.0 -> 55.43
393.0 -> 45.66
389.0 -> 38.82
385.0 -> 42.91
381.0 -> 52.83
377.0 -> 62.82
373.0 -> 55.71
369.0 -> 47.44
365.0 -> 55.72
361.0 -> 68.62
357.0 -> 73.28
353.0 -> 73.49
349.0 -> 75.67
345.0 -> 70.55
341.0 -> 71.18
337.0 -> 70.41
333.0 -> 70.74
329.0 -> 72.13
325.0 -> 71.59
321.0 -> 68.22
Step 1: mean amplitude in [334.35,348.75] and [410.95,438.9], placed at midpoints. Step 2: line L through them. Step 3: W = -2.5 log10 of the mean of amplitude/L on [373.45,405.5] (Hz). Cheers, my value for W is 0.20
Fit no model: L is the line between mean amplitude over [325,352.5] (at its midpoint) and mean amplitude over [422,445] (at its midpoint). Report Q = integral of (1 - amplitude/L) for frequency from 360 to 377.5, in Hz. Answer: 2.9 Hz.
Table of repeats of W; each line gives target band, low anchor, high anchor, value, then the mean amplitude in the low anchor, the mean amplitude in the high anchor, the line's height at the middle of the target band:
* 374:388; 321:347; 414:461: 0.29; 70.9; 65.1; 68.3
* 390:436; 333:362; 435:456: 0.22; 71.9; 71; 71.3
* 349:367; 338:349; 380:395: -0.09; 71.7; 44.5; 62.7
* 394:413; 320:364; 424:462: 0.11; 71.2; 67.7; 69.1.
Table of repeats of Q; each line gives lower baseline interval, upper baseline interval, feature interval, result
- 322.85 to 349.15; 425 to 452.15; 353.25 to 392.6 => 7.8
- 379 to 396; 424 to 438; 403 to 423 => -3.2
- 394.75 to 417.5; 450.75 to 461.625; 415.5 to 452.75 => 3.2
